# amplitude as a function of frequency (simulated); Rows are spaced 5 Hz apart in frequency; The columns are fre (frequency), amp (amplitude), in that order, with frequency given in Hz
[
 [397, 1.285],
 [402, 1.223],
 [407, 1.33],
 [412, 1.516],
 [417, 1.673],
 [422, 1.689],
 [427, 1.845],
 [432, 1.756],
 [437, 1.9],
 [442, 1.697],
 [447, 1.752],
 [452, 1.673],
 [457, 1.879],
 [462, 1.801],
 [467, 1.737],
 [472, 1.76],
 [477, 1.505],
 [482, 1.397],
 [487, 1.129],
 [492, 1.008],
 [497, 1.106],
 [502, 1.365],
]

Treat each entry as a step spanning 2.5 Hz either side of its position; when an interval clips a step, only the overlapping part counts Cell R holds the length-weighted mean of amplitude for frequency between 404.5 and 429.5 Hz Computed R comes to 1.61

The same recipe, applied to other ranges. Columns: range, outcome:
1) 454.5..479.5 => 1.74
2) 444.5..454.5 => 1.71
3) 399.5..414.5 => 1.36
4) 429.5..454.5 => 1.76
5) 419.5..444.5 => 1.78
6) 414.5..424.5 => 1.68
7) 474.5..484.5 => 1.45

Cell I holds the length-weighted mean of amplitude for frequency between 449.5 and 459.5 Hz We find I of 1.78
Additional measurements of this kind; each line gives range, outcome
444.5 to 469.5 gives 1.77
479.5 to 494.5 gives 1.18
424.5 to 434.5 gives 1.8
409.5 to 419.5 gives 1.59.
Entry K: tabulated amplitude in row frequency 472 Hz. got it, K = 1.76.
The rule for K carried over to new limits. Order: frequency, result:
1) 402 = 1.223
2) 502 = 1.365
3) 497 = 1.106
